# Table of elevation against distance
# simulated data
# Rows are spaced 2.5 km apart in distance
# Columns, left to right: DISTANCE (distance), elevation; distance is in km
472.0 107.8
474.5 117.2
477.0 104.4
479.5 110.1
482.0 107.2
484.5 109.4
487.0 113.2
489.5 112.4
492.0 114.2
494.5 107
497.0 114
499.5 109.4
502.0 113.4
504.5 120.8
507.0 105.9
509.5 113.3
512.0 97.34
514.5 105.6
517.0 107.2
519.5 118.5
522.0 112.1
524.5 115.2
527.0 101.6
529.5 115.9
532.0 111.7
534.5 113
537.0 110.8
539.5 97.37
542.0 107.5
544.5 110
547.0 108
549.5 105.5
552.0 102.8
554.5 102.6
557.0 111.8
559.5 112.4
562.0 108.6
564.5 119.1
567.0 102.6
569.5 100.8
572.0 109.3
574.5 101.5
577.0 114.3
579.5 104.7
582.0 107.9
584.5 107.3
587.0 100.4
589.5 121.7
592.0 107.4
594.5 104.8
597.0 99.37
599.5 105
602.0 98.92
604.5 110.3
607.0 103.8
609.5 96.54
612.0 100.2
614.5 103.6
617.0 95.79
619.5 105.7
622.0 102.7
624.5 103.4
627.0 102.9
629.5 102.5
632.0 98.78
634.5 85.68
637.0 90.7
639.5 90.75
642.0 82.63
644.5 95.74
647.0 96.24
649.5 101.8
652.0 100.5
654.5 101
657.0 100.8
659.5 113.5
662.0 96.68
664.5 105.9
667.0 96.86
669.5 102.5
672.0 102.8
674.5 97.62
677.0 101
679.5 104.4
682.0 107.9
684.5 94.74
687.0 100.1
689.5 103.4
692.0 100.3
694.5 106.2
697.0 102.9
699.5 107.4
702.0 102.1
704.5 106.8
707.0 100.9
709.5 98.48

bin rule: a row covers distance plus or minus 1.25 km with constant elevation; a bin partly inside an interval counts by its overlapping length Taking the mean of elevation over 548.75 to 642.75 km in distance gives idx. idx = 103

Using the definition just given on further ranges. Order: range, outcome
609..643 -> 97.4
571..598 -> 107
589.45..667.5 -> 100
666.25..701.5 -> 102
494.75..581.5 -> 109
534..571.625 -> 107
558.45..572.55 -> 109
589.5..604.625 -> 105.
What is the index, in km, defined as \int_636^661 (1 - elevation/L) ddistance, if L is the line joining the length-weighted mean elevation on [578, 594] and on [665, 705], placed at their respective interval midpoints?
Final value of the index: 1.68 km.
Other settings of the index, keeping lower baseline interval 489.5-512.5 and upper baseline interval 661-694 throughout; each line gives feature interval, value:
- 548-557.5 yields 0.26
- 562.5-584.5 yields -0.10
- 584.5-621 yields 0.52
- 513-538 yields -0.29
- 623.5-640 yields 1.16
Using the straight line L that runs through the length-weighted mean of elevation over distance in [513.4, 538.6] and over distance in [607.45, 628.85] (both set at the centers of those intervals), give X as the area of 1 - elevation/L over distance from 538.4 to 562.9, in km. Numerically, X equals 0.39 km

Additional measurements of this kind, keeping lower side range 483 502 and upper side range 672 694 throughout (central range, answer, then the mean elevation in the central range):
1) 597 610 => 0.3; 103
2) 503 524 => 0.0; 110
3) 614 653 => 2.5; 97.3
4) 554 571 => -0.1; 109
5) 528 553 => 0.2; 108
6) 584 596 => -0.2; 108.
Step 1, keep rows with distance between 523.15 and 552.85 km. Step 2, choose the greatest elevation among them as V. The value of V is 115.9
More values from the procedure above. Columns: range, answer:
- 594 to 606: 110.3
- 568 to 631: 121.7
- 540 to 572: 119.1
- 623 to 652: 103.4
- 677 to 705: 107.9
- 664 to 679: 105.9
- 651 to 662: 113.5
